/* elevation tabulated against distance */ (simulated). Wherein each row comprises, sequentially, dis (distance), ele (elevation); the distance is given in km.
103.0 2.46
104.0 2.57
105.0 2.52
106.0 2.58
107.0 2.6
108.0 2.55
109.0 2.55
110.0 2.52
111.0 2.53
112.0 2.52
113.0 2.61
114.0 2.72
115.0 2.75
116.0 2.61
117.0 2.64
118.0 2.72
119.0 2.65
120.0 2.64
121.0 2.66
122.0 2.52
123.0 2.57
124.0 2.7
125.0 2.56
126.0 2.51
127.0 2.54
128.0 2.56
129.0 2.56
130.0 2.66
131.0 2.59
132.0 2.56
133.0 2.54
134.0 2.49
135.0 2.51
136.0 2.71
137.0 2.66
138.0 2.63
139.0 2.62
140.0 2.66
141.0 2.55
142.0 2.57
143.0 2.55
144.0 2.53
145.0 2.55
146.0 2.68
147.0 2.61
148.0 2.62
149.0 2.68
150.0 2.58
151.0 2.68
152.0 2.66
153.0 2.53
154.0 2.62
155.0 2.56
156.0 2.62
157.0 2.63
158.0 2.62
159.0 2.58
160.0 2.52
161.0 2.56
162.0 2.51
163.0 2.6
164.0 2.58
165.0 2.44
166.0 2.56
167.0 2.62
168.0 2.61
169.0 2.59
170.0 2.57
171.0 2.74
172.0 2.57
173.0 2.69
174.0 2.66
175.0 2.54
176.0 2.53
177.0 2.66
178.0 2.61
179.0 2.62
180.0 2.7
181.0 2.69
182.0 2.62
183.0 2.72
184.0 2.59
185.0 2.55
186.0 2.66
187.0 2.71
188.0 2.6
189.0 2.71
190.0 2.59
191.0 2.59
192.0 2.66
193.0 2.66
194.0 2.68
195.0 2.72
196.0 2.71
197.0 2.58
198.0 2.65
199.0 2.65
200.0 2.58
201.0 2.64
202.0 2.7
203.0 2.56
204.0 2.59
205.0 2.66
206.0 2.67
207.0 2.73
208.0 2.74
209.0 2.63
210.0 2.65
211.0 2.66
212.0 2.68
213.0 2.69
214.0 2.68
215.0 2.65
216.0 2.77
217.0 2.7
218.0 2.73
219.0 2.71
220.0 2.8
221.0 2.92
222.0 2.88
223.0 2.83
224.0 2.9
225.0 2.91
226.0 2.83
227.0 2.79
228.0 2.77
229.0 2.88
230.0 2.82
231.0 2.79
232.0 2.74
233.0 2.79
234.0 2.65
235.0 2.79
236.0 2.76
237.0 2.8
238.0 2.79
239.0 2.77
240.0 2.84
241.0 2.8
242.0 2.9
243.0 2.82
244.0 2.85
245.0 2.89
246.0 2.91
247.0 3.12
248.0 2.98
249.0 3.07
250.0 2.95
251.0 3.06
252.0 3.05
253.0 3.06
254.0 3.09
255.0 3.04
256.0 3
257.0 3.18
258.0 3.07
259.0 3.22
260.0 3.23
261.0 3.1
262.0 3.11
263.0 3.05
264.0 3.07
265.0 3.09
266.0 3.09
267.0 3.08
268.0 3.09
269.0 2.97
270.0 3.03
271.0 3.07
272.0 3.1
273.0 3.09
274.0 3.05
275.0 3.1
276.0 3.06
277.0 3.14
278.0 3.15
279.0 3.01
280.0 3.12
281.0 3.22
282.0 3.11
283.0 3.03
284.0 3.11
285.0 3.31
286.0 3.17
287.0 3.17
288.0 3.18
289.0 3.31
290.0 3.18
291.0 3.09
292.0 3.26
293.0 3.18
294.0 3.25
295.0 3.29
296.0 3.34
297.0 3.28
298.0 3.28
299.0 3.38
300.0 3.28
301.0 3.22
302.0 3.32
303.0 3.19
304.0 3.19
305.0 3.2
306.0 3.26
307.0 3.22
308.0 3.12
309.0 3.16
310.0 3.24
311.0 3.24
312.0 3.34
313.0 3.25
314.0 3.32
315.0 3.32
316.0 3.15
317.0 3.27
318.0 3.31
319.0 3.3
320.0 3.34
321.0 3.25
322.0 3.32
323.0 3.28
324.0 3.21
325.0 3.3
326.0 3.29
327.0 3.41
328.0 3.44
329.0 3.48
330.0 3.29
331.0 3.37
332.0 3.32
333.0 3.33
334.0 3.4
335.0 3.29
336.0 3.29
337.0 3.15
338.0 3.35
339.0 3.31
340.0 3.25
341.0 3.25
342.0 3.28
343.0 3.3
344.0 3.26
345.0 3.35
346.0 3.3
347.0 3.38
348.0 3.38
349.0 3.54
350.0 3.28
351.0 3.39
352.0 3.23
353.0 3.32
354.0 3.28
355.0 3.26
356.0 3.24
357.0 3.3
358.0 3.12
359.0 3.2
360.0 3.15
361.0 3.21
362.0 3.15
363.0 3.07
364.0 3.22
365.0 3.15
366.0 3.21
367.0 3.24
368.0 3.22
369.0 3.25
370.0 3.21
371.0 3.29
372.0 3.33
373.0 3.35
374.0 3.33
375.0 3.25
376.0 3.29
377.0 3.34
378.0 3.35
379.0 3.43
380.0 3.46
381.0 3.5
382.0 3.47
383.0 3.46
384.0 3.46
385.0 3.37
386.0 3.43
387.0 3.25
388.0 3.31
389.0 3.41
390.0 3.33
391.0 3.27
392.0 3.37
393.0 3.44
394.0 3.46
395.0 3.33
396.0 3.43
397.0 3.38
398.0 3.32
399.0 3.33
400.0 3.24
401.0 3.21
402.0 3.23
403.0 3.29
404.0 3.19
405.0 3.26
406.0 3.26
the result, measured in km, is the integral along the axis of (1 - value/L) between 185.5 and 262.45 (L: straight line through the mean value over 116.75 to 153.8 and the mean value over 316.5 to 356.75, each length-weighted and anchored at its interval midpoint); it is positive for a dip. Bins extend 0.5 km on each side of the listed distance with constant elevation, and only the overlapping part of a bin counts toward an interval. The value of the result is 2.9 km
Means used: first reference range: 2.6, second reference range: 3.31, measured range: 2.81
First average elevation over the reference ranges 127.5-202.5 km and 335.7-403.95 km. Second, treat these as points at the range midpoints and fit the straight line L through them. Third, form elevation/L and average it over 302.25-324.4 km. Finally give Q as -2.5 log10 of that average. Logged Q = -0.05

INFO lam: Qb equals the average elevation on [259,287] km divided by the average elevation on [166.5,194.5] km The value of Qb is 1.18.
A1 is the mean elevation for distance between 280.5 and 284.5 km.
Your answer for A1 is 3.12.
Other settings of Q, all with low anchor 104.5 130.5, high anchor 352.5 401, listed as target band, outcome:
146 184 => 0.048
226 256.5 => 0.020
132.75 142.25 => 0.023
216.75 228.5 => 0.026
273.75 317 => -0.042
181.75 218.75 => 0.065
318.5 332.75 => -0.054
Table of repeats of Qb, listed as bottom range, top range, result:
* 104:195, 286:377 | 1.26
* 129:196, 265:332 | 1.23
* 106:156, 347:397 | 1.27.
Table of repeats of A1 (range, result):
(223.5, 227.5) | 2.86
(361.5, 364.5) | 3.15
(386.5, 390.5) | 3.33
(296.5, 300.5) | 3.3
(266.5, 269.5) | 3.05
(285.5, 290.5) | 3.2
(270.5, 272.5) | 3.08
